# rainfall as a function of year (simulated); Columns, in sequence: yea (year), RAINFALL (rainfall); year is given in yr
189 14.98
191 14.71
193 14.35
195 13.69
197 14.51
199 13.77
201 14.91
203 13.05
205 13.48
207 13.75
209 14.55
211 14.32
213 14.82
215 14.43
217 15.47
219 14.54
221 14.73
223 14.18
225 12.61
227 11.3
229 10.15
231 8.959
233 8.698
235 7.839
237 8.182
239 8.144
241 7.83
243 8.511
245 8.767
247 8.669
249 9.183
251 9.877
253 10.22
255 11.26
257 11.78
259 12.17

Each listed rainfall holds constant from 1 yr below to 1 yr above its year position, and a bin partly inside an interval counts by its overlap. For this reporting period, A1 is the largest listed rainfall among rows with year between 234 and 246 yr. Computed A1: 8.767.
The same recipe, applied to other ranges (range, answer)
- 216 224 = 15.47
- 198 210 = 14.91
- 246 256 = 11.26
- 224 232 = 12.61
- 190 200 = 14.71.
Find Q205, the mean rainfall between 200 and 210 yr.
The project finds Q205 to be 13.9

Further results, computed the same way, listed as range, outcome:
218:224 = 14.5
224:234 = 10.3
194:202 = 14.2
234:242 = 8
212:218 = 14.9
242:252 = 9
